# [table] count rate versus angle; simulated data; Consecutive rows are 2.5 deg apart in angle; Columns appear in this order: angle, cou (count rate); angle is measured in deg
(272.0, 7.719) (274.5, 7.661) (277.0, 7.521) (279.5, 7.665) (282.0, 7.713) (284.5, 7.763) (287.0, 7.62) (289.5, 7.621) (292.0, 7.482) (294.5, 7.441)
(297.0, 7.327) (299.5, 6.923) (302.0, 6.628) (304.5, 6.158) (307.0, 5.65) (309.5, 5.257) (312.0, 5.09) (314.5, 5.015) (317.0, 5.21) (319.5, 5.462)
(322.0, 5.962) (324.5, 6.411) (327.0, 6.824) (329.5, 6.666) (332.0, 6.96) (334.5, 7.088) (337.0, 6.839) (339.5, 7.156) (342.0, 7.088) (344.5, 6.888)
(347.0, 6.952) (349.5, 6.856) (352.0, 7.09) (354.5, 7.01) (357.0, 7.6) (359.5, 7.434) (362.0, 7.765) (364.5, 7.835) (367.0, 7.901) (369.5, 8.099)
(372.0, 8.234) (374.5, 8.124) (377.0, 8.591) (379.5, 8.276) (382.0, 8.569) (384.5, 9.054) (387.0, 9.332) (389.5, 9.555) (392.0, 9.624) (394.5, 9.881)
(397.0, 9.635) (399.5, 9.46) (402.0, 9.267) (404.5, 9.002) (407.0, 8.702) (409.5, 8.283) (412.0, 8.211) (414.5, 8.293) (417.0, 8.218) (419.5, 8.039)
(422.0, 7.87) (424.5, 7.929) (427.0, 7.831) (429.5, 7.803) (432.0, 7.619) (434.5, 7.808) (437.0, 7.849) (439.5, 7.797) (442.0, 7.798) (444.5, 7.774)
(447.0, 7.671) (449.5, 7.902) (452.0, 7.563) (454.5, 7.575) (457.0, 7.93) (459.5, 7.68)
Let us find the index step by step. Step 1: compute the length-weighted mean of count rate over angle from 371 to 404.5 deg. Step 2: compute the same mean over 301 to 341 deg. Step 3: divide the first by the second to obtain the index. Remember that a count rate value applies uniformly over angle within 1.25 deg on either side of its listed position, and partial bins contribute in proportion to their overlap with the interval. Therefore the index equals 1.47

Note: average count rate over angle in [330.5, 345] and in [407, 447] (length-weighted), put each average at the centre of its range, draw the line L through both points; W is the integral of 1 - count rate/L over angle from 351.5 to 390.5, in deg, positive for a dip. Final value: -4.2 deg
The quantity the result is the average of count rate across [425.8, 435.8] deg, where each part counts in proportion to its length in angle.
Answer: 7.77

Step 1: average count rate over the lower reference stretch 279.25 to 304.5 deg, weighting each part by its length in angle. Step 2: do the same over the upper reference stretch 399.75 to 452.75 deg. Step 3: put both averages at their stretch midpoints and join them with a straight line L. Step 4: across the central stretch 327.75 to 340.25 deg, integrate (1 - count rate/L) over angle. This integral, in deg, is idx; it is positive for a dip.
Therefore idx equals 1.1 deg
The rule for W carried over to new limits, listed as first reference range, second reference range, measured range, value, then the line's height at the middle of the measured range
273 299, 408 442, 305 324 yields 5.46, 7.65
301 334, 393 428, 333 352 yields -0.88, 6.68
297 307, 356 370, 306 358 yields 5.33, 7.14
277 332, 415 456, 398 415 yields -2.76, 7.55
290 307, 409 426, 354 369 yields -0.19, 7.55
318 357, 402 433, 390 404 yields -3.06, 7.83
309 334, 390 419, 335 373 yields -1.35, 7.12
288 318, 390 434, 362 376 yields -0.61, 7.69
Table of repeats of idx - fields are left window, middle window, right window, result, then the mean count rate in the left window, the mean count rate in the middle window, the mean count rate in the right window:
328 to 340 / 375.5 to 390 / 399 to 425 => -1.76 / 6.93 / 8.85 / 8.47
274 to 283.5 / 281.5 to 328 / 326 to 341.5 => 5.33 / 7.64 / 6.48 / 6.93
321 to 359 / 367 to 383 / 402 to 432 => -1.65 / 6.91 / 8.28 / 8.22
